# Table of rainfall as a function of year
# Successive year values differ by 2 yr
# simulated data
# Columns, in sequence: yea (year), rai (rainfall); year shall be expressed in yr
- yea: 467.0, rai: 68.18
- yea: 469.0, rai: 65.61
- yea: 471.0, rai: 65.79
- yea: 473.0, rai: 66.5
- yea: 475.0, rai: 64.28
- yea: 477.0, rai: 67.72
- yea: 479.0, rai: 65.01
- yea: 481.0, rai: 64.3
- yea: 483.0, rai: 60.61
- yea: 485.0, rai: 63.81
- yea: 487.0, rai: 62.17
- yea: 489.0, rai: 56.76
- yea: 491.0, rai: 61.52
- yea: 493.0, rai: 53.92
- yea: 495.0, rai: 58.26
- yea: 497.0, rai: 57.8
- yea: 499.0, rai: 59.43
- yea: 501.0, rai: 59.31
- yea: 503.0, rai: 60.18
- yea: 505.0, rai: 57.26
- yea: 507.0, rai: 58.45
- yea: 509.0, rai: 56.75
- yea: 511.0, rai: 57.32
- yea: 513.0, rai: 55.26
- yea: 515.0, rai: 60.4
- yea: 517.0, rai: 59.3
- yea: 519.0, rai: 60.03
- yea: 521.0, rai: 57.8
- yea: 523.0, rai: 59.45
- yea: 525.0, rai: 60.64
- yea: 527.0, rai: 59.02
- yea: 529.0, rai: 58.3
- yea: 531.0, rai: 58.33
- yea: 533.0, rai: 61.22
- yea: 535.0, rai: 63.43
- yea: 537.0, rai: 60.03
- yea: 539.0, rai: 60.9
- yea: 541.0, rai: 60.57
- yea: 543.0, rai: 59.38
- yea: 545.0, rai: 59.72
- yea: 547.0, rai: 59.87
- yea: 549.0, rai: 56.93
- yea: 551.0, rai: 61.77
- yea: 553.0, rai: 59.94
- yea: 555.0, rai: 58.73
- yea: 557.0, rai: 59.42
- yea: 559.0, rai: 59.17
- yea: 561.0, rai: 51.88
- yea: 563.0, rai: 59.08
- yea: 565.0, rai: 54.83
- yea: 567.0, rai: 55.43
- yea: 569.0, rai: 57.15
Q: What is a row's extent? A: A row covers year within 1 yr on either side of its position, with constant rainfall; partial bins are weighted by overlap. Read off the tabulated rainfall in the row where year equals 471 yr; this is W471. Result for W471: 65.79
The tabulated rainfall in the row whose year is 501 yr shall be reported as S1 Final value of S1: 59.31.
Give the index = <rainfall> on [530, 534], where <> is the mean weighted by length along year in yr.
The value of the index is 59.8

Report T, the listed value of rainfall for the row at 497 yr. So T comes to 57.8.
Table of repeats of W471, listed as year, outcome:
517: 59.3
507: 58.45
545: 59.72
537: 60.03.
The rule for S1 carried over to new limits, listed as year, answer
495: 58.26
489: 56.76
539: 60.9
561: 51.88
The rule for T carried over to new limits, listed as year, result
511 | 57.32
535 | 63.43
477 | 67.72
